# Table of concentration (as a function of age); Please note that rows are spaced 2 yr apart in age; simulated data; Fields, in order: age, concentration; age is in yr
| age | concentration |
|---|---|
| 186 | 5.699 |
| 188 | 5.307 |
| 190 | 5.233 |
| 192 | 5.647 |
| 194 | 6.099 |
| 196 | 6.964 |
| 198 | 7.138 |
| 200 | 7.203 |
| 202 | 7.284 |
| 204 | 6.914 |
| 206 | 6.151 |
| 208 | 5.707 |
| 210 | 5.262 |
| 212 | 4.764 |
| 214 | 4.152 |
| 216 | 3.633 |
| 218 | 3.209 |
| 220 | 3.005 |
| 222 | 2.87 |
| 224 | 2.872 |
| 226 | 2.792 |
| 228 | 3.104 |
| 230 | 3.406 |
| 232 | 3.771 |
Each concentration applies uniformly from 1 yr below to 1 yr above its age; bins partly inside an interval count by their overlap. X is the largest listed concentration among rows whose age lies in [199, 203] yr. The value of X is 7.284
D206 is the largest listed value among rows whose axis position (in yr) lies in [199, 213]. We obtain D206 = 7.284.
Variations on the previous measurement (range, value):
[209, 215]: 5.262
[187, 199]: 7.138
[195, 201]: 7.203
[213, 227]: 4.152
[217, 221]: 3.209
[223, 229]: 3.104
